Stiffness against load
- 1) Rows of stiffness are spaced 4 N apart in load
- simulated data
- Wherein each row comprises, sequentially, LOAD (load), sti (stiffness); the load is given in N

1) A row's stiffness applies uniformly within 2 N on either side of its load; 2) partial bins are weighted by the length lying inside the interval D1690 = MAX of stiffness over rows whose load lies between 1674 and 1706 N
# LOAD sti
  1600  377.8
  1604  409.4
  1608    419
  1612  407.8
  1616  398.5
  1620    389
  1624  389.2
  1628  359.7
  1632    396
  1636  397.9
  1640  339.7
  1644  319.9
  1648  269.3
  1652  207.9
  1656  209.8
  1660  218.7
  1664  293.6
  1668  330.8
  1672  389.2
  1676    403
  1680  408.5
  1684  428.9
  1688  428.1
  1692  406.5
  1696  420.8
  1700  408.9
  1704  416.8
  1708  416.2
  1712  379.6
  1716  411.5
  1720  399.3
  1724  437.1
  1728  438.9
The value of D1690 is 428.9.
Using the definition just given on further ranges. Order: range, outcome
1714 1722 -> 411.5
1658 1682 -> 408.5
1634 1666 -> 397.9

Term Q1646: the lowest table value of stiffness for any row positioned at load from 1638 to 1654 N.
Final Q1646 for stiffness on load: 207.9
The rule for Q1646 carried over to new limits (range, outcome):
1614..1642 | 339.7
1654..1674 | 209.8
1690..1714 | 379.6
